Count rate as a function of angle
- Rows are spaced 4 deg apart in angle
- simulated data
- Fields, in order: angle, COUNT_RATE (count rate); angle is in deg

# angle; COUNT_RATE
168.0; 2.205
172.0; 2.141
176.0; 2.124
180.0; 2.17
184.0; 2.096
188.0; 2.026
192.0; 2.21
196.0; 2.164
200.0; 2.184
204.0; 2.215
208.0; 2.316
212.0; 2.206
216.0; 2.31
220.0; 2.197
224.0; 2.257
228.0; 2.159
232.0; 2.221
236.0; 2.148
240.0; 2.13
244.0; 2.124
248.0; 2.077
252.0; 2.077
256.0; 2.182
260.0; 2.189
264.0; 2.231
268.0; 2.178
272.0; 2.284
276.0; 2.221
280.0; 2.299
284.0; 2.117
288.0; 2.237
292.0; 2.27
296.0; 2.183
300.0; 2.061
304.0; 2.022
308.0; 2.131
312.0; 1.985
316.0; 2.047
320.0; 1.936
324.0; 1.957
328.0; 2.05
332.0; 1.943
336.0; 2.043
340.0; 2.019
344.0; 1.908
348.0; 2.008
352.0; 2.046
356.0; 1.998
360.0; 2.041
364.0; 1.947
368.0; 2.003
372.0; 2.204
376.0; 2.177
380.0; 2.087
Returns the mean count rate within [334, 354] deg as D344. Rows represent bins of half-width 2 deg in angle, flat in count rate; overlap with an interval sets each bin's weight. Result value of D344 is 2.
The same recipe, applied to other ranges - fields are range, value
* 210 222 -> 2.24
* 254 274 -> 2.21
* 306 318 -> 2.05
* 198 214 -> 2.23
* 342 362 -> 2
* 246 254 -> 2.08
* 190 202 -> 2.19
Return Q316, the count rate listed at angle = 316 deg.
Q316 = 2.047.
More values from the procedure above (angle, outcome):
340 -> 2.019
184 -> 2.096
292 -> 2.27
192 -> 2.21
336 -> 2.043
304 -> 2.022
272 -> 2.284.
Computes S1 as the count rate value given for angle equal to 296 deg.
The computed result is 2.183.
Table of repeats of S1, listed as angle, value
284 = 2.117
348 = 2.008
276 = 2.221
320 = 1.936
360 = 2.041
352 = 2.046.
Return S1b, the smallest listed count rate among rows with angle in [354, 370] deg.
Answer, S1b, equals 1.947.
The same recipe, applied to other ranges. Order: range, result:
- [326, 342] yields 1.943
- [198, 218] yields 2.184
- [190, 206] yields 2.164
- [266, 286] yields 2.117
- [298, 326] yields 1.936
